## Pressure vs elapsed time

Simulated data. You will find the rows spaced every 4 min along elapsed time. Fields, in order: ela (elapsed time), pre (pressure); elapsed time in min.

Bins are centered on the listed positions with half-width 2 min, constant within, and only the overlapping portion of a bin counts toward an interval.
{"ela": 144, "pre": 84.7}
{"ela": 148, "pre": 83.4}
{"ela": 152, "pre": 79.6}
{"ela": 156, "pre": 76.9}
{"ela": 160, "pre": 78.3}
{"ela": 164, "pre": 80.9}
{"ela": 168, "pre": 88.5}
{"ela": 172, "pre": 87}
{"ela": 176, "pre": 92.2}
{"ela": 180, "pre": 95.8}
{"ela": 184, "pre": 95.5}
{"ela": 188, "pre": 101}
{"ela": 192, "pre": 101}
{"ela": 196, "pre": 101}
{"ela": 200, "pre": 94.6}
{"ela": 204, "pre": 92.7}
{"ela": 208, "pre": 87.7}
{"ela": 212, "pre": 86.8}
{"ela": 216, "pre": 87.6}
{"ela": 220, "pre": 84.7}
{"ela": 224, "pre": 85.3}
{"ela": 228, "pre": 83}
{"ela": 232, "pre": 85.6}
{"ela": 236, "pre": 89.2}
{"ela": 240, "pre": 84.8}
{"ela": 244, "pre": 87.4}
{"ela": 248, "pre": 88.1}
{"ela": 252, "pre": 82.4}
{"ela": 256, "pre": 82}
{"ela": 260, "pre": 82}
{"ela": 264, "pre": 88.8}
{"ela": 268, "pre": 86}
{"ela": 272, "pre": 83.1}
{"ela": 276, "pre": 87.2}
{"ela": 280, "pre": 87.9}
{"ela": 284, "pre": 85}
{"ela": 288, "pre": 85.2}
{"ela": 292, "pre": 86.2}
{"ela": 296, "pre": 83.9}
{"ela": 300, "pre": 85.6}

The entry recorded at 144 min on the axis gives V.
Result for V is 84.7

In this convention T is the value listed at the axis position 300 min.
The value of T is 85.6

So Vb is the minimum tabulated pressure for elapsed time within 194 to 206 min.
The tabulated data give 92.7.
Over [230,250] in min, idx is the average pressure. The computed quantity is 87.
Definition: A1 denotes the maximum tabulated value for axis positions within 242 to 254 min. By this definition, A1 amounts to 88.1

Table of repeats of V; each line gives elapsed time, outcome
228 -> 83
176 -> 92.2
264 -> 88.8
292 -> 86.2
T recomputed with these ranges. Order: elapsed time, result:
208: 87.7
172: 87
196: 101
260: 82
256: 82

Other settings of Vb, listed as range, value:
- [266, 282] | 83.1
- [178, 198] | 95.5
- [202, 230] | 83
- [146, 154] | 79.6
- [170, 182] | 87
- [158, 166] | 78.3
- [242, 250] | 87.4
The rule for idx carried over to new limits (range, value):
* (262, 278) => 86.3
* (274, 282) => 87.6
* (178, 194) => 98.3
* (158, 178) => 85.4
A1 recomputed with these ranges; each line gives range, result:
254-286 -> 88.8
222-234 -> 85.6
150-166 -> 80.9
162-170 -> 88.5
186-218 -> 101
